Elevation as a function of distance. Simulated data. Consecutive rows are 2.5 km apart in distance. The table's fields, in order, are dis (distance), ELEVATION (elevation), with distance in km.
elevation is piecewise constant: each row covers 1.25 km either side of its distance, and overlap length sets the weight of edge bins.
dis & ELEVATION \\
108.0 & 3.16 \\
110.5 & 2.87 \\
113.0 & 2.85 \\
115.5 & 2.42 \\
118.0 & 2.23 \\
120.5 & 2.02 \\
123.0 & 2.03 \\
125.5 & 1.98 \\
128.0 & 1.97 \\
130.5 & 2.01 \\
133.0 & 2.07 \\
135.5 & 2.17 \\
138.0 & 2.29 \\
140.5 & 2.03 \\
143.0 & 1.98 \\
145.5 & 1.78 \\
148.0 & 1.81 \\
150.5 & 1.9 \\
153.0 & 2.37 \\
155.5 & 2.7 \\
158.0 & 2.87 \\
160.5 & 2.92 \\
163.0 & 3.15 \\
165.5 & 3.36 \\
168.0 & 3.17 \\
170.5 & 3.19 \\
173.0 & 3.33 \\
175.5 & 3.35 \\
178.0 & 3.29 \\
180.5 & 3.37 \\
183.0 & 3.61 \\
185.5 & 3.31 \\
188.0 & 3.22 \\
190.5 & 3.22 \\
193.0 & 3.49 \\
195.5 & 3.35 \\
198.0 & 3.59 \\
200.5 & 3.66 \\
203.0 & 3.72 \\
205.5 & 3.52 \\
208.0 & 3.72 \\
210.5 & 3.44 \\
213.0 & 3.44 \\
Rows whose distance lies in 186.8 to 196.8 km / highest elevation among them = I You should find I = 3.49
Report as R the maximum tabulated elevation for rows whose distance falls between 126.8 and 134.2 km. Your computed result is 2.07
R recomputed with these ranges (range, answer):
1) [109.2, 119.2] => 2.87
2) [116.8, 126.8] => 2.23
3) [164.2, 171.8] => 3.36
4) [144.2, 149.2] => 1.81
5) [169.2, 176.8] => 3.35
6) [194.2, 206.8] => 3.72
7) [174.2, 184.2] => 3.61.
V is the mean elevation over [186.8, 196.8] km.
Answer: 3.32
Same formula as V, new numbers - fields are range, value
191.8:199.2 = 3.48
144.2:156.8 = 2.11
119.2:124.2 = 2.03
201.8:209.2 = 3.65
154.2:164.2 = 2.91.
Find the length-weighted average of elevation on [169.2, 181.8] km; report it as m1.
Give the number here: 3.31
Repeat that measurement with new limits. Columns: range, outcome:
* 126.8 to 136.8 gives 2.06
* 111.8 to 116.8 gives 2.63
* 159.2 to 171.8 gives 3.16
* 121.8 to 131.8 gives 2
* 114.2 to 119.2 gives 2.33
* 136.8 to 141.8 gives 2.16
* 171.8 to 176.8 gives 3.34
